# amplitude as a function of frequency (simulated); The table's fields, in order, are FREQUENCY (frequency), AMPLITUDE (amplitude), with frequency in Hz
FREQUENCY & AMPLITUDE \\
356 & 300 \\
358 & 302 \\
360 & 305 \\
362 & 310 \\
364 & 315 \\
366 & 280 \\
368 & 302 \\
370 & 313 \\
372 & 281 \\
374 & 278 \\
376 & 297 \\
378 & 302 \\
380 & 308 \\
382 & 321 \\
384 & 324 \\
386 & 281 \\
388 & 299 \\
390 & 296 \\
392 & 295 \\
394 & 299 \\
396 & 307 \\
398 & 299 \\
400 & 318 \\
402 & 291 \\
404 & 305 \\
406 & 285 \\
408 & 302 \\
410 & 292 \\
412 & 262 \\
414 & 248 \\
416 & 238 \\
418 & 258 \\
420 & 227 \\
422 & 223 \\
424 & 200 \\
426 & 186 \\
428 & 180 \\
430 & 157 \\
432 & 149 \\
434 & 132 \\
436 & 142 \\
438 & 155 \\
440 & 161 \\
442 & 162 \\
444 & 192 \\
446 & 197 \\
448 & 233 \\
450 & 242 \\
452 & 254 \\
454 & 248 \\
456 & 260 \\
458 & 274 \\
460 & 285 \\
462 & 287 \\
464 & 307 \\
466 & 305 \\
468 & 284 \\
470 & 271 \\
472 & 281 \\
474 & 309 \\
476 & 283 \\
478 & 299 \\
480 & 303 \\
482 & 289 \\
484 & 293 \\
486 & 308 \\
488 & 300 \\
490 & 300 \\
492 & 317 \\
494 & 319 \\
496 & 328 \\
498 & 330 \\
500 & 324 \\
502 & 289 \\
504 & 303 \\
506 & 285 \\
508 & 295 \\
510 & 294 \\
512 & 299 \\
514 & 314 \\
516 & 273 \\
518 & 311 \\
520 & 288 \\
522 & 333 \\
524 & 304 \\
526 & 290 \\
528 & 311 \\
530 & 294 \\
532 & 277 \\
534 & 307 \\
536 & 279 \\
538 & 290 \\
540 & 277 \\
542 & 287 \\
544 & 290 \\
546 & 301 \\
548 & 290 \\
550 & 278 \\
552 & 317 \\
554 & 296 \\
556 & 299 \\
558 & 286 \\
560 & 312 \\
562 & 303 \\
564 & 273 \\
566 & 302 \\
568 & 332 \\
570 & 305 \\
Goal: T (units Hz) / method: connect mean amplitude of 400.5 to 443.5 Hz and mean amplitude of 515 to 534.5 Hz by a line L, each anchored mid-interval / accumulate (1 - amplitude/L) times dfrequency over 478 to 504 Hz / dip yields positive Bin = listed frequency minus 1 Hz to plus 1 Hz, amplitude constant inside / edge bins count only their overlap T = -3.4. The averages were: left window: 218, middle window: 308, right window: 299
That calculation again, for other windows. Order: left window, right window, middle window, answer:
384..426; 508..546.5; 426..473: 9.9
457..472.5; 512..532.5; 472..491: -0.4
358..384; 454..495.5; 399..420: 1.5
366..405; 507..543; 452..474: 1.3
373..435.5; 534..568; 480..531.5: -3.5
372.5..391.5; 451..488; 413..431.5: 5.2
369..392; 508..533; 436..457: 6.5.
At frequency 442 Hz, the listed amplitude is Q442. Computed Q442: 162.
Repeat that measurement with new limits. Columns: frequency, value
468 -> 284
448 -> 233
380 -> 308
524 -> 304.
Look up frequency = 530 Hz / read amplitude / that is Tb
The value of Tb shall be 294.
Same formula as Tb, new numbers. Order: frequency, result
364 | 315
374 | 278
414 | 248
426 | 186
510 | 294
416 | 238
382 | 321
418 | 258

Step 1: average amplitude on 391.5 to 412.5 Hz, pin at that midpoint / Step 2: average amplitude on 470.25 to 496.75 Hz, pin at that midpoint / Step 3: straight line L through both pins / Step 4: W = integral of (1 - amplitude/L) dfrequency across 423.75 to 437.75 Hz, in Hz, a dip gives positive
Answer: 6.43 Hz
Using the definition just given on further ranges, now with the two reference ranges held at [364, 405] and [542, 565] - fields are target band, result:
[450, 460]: 1.3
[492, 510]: -0.7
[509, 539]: -0.2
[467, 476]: 0.3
